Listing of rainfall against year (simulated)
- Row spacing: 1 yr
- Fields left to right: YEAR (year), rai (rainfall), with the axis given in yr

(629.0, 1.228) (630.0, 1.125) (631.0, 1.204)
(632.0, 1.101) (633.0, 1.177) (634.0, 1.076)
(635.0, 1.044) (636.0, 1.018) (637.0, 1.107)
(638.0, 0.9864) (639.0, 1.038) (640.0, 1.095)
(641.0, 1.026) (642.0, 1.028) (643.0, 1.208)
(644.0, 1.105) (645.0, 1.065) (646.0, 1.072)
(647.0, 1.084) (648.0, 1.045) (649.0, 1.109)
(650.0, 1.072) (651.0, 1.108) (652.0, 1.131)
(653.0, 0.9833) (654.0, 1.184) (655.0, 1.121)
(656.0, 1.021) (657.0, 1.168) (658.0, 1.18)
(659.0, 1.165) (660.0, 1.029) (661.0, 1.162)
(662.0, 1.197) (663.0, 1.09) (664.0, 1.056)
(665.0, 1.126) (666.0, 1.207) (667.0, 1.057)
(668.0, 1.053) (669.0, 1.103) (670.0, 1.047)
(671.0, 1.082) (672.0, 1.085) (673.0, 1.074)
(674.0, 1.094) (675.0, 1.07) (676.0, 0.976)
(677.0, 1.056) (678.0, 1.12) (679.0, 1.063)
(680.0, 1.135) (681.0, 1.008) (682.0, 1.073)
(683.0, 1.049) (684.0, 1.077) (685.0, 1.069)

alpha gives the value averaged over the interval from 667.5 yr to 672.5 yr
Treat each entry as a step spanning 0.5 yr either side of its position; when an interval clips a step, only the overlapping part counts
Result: 1.07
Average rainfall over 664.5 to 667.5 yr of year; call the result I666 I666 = 1.13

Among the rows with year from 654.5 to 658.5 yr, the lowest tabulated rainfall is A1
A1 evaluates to 1.021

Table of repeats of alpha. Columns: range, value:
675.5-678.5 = 1.05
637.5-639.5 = 1.01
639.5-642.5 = 1.05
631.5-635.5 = 1.1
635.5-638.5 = 1.04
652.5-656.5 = 1.08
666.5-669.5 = 1.07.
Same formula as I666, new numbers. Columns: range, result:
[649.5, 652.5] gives 1.1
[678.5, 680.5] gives 1.1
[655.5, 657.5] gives 1.09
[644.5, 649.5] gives 1.07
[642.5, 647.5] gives 1.11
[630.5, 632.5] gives 1.15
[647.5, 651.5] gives 1.08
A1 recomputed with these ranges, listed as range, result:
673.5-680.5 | 0.976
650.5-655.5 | 0.9833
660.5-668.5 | 1.053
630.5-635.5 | 1.044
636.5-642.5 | 0.9864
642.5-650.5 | 1.045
